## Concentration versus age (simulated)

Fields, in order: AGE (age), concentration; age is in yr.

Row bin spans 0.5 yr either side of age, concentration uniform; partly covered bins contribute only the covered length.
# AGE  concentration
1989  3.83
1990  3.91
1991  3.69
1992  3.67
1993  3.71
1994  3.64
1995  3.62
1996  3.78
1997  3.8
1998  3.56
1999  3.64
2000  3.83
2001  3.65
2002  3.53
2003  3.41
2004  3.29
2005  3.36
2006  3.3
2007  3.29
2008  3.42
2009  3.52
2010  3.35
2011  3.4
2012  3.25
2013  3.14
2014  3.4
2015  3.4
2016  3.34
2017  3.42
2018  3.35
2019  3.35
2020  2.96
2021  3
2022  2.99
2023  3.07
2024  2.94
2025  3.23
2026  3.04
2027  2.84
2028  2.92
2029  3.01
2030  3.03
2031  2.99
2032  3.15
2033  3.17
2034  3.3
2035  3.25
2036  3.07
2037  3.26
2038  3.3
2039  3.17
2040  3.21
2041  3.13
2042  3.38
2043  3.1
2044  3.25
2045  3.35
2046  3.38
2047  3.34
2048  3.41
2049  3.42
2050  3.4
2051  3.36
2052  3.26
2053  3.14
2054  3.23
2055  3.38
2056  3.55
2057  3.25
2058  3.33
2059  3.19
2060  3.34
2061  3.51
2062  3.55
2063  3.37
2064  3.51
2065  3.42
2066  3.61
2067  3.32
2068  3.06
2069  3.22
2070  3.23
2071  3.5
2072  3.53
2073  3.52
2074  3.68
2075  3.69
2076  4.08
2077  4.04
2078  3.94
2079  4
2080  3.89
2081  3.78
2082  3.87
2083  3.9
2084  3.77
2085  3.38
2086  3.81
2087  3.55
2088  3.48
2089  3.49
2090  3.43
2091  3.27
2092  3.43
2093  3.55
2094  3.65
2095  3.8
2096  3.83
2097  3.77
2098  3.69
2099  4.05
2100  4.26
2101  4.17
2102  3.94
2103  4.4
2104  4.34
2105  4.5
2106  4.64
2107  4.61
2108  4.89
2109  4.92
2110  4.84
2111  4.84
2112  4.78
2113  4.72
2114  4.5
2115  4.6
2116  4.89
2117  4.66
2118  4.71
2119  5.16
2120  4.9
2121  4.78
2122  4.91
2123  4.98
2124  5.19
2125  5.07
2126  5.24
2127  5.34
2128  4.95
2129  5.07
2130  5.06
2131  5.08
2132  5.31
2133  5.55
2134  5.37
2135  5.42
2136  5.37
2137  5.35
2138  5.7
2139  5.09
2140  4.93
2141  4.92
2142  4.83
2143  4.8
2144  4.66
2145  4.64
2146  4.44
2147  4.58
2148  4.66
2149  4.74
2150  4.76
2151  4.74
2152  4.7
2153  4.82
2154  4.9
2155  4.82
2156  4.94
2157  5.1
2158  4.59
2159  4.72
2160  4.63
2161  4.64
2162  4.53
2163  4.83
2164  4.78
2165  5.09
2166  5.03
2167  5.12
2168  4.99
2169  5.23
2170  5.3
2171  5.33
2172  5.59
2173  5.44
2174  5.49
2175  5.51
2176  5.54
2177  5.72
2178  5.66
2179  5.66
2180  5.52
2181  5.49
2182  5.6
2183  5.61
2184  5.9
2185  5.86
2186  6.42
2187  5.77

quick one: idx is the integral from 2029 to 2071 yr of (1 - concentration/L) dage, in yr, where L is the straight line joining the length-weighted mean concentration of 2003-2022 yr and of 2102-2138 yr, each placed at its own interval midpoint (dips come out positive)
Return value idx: 6.3 yr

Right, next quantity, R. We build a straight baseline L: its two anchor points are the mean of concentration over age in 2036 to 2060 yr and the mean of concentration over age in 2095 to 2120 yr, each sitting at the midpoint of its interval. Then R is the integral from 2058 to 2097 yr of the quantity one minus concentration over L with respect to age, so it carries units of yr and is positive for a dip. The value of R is 2.9 yr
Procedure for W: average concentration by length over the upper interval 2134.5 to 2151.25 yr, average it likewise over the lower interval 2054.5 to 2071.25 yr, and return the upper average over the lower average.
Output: 1.46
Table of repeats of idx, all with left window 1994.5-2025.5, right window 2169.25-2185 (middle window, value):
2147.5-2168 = 1.9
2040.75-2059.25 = 2.8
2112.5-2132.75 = -0.5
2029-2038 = 1.3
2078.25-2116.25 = 3.8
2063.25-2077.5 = 2.2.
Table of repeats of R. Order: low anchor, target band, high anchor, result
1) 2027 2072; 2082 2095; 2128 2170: 1.15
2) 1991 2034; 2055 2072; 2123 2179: 2.52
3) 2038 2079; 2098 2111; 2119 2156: -0.33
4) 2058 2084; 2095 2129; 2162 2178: -2.75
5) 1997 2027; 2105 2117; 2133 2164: -0.75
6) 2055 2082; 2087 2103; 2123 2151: 1.51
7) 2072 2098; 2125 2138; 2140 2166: -2.47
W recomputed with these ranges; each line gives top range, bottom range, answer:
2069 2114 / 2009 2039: 1.25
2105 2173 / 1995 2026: 1.47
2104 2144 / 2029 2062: 1.52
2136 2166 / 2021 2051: 1.52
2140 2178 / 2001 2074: 1.51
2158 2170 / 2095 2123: 1.08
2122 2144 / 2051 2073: 1.53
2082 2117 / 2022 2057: 1.28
